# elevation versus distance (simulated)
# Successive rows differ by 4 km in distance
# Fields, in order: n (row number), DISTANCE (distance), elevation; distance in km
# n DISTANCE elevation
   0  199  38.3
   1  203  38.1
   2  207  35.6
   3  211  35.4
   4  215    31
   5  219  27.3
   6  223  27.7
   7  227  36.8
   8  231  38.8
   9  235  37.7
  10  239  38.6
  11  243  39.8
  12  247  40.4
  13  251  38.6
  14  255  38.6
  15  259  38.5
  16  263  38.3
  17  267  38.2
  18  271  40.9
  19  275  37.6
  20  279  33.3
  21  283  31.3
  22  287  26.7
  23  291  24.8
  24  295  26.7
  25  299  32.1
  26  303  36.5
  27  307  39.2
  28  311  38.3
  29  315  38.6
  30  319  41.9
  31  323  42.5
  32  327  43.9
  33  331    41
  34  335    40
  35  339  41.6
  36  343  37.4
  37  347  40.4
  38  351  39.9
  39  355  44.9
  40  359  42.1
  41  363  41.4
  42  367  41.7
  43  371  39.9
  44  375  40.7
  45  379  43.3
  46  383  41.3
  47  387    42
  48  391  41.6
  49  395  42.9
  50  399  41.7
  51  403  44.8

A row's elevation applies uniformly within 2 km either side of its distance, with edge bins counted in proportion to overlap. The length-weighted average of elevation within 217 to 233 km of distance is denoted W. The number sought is 32.6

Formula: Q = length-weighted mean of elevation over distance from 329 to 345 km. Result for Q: 40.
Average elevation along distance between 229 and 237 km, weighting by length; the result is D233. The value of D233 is 38.2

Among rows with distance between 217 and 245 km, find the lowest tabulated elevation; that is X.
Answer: 27.3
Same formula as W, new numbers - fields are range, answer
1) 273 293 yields 30.7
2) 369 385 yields 41.3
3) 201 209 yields 36.9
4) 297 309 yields 35.9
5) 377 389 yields 42.2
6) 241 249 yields 40.1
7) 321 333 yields 42.5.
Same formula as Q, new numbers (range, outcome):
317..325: 42.2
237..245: 39.2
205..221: 32.3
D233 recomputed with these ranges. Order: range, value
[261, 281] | 37.7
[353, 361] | 43.5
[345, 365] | 41.7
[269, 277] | 39.2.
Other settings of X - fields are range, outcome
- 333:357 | 37.4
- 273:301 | 24.8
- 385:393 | 41.6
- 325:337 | 40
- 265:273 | 38.2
